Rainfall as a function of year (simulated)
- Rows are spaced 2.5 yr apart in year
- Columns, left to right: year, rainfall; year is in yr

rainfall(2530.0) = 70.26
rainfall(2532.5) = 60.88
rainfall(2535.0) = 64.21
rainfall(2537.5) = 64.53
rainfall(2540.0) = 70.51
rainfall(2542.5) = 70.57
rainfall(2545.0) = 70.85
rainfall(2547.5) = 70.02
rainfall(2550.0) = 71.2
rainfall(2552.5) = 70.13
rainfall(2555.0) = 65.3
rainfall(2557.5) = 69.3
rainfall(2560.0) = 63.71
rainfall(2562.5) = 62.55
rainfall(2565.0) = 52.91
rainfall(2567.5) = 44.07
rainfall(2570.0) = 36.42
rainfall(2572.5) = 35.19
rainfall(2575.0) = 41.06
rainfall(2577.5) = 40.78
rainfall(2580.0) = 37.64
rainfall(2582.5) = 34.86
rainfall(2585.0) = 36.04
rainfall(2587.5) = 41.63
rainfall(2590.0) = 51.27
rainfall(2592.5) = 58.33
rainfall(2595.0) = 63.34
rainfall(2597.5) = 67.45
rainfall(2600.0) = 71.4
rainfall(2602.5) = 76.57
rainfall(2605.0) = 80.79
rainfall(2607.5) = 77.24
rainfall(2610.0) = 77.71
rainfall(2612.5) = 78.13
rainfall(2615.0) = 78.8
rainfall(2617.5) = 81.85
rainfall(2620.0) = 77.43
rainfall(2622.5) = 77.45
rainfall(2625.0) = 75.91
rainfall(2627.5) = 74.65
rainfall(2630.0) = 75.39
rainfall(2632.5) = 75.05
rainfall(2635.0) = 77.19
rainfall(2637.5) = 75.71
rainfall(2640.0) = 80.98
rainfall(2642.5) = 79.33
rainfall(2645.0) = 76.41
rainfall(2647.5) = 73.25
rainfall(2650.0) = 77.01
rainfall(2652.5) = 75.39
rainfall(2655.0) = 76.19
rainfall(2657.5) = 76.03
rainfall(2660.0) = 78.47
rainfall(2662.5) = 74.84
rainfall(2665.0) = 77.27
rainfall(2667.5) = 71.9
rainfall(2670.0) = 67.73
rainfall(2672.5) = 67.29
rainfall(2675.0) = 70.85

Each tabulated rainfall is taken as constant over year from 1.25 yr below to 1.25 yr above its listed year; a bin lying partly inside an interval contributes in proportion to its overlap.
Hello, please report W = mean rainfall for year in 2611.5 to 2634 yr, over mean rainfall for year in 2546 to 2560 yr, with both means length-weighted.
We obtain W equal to 1.12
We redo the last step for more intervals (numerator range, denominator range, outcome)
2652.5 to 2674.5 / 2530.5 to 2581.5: 1.27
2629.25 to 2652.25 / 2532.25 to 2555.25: 1.12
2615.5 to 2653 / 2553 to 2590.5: 1.61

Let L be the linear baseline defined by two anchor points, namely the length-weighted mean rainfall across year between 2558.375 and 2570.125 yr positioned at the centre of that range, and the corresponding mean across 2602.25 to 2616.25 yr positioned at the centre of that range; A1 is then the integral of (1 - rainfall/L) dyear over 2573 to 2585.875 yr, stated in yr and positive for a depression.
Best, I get 4.99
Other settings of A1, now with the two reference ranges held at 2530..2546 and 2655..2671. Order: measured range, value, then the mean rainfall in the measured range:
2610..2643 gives -2.3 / 77.5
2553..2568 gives 1.6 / 60.9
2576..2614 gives 6.0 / 59.6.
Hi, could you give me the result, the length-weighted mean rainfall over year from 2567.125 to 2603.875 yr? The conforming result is 49.3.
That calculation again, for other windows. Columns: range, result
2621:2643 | 76.8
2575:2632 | 64.8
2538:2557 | 69.6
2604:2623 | 78.7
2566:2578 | 39.7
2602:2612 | 78.2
